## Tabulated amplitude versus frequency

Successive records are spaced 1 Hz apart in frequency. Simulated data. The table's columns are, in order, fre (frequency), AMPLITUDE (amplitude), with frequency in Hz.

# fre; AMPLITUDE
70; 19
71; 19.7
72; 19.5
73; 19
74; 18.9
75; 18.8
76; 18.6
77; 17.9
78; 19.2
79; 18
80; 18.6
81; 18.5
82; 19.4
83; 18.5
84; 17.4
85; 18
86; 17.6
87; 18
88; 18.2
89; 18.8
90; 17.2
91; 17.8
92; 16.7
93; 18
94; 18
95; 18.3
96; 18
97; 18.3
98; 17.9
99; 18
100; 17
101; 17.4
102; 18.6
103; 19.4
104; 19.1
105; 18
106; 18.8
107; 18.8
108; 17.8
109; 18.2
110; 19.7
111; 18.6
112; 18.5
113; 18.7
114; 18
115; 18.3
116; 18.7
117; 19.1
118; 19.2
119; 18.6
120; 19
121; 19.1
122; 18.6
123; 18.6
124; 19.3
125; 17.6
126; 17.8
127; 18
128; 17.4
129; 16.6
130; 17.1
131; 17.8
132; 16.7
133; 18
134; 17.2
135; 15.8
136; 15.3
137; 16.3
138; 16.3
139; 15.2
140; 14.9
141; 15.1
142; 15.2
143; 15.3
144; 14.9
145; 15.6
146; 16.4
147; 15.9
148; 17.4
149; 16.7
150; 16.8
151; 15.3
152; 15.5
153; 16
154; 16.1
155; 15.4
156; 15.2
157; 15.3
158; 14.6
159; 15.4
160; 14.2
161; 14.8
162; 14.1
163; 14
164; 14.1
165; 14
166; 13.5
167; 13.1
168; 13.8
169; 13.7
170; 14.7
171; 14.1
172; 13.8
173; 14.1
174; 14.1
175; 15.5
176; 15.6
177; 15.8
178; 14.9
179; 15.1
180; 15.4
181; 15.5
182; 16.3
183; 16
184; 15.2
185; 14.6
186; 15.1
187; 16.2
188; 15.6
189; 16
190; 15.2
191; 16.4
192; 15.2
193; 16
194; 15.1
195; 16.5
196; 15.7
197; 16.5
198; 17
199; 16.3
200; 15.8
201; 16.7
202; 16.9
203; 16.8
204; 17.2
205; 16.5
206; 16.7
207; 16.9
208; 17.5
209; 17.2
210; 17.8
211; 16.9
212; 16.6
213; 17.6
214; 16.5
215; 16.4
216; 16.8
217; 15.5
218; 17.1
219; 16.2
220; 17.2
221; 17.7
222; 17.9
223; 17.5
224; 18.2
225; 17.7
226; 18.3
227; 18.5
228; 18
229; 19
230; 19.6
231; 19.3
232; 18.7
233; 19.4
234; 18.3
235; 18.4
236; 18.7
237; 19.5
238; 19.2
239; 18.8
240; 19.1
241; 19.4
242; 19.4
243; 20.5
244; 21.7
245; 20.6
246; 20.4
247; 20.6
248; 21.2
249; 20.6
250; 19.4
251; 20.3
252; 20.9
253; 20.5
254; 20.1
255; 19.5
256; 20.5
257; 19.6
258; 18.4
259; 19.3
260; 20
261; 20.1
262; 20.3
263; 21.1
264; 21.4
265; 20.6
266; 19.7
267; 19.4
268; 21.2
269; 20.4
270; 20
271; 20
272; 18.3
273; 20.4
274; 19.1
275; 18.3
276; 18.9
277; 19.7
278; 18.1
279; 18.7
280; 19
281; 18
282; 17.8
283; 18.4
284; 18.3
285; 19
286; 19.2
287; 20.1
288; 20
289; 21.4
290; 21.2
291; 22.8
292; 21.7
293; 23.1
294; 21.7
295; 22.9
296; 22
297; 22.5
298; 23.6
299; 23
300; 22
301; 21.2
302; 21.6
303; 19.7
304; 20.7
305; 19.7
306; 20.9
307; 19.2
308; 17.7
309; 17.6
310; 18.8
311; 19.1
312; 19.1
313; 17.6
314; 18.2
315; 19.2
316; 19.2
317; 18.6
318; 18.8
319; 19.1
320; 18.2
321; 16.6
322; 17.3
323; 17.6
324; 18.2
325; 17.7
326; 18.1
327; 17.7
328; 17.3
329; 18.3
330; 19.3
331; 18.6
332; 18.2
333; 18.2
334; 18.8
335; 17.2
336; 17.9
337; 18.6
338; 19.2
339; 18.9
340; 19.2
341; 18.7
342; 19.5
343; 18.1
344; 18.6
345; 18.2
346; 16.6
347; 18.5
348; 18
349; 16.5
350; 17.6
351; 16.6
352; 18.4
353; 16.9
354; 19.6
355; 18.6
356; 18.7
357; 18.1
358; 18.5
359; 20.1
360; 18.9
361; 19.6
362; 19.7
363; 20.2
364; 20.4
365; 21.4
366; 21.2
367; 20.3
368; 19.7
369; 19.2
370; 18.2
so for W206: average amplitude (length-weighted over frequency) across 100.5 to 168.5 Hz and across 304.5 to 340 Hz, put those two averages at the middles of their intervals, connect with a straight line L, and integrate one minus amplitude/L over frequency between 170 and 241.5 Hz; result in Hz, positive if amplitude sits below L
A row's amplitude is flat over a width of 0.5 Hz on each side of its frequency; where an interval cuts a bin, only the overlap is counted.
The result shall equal 2.6 Hz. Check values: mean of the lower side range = 16.8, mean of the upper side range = 18.4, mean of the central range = 16.8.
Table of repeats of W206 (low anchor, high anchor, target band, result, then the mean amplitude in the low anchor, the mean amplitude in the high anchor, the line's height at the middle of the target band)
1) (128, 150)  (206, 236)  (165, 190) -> 2.98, 16.2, 17.7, 16.9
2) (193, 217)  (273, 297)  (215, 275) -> -3.04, 16.7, 20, 18.3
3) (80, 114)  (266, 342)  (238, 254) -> -0.93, 18.2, 19.4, 19.1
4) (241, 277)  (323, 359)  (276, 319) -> -1.81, 20.1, 18.2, 19.2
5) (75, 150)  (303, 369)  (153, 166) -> 2.28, 17.7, 18.7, 17.9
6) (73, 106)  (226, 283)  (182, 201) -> 3.21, 18.2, 19.6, 19.1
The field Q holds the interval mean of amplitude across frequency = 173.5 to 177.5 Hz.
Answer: 15.2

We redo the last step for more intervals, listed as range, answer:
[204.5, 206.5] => 16.6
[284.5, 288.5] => 19.6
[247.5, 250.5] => 20.4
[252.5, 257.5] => 20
